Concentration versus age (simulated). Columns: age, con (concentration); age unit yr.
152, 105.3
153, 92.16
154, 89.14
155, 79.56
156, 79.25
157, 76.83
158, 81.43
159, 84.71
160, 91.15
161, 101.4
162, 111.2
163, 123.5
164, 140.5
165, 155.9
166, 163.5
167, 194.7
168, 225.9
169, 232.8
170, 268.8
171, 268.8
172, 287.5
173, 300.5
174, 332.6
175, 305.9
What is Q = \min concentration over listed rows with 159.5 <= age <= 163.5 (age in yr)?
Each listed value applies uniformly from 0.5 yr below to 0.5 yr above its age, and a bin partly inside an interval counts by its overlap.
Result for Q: 91.15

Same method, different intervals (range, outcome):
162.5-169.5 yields 123.5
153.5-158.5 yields 76.83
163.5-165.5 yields 140.5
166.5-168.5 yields 194.7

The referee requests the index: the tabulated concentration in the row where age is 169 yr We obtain 232.8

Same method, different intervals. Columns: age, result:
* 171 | 268.8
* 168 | 225.9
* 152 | 105.3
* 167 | 194.7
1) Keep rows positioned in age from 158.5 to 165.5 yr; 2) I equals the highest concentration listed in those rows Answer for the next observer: 155.9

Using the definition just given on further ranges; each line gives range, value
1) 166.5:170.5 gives 268.8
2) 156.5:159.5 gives 84.71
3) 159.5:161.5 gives 101.4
